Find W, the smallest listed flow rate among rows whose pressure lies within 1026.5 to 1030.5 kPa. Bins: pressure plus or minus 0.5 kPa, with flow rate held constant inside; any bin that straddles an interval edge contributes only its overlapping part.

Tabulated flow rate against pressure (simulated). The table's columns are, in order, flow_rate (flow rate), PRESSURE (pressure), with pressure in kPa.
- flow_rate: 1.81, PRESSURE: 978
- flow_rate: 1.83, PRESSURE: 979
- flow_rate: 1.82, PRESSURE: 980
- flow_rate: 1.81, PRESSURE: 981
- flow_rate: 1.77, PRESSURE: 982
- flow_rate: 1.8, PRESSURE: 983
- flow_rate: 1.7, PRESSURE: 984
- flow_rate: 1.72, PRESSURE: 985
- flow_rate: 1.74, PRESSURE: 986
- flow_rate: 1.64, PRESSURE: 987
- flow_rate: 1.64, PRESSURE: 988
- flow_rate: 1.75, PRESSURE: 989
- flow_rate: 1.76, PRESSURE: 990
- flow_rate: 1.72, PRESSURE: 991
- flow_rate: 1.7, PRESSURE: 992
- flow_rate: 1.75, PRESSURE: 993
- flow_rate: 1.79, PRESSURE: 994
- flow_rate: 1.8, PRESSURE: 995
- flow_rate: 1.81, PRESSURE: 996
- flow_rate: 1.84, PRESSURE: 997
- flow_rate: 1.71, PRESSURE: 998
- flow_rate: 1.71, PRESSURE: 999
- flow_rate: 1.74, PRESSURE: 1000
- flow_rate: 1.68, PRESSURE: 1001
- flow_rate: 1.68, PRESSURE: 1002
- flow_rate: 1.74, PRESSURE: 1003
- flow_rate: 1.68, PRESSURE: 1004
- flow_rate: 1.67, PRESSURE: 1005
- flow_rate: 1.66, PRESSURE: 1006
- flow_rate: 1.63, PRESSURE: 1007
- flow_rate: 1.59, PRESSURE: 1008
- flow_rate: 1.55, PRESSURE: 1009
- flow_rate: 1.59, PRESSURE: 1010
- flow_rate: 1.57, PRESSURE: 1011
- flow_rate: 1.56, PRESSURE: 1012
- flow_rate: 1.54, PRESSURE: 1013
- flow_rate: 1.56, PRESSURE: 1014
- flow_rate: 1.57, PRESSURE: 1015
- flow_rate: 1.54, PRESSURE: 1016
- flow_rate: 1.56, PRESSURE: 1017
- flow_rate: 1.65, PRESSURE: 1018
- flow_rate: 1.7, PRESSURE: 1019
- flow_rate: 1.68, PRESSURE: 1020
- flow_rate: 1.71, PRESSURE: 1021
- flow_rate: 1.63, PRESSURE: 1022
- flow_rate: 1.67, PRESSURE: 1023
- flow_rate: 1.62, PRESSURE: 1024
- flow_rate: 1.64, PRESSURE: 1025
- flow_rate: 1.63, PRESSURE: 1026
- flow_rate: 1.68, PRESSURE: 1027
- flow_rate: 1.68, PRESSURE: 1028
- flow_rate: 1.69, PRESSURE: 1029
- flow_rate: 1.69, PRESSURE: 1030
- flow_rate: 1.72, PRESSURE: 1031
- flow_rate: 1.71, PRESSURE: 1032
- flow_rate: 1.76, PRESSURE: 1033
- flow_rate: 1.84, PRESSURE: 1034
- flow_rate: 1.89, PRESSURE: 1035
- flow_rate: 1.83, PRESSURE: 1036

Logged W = 1.68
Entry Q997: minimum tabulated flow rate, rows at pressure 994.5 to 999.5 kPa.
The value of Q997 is 1.71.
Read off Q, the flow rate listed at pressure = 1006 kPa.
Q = 1.66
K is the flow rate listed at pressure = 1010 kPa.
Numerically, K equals 1.59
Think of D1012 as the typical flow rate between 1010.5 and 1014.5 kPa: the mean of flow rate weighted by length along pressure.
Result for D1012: 1.56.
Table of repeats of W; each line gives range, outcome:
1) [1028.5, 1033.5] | 1.69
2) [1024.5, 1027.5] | 1.63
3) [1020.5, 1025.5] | 1.62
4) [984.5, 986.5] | 1.72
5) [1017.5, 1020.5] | 1.65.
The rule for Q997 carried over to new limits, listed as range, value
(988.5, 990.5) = 1.75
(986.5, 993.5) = 1.64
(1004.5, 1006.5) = 1.66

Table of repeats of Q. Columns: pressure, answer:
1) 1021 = 1.71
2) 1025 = 1.64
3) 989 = 1.75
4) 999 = 1.71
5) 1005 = 1.67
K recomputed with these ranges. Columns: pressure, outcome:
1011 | 1.57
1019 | 1.7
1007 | 1.63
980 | 1.82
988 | 1.64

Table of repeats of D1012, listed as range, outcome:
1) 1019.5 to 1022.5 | 1.67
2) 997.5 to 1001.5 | 1.71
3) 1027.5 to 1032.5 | 1.7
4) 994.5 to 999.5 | 1.77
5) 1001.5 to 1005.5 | 1.69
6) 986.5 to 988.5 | 1.64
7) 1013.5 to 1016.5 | 1.56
